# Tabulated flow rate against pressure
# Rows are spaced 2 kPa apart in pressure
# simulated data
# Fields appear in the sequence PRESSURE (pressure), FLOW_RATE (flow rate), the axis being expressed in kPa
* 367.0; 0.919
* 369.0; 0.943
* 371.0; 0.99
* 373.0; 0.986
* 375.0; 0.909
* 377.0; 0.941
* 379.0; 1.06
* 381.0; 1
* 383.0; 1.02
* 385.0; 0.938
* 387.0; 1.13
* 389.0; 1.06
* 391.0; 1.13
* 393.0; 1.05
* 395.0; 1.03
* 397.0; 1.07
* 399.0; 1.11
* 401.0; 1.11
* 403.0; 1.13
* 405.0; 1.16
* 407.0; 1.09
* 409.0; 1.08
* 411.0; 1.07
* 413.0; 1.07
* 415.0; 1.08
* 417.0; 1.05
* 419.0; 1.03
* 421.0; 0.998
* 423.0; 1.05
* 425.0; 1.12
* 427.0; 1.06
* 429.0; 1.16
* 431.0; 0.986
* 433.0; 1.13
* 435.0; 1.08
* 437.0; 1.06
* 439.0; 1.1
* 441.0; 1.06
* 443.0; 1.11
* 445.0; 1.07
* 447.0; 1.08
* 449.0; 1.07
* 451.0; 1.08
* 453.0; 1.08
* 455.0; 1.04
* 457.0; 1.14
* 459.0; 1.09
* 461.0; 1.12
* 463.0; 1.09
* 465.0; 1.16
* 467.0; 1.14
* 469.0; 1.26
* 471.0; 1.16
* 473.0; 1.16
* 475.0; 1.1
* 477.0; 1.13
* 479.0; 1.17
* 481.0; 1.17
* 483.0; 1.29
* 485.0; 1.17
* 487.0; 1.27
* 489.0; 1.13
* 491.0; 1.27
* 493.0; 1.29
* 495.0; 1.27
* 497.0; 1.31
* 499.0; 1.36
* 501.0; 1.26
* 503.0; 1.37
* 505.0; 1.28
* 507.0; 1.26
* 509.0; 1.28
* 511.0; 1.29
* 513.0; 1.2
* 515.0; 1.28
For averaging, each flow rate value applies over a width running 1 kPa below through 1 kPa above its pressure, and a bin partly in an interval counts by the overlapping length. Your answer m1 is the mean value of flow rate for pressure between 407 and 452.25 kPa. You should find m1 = 1.07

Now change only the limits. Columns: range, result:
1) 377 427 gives 1.07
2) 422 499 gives 1.14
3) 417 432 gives 1.06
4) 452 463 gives 1.09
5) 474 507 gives 1.24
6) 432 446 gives 1.09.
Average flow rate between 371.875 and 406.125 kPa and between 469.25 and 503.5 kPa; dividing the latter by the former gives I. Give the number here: 1.17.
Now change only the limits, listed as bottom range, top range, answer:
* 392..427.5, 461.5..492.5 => 1.10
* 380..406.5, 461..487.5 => 1.09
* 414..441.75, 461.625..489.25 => 1.10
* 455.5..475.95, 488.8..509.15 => 1.13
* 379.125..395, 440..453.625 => 1.03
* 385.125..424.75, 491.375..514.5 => 1.20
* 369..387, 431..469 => 1.11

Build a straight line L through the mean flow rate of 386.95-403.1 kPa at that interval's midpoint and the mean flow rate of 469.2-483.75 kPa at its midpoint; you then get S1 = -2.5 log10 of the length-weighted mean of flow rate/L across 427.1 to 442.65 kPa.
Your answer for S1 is 0.045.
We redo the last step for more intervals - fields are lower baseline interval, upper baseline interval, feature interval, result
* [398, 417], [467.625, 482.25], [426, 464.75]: 0.05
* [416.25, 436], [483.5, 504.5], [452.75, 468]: 0.06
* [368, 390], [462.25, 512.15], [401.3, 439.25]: 0.00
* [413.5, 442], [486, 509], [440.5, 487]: 0.04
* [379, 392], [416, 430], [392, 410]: -0.04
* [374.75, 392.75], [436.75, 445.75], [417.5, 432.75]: 0.01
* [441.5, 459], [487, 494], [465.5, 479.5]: 0.01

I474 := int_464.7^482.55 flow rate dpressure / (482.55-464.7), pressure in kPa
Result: 1.17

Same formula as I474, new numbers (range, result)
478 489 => 1.21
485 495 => 1.24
